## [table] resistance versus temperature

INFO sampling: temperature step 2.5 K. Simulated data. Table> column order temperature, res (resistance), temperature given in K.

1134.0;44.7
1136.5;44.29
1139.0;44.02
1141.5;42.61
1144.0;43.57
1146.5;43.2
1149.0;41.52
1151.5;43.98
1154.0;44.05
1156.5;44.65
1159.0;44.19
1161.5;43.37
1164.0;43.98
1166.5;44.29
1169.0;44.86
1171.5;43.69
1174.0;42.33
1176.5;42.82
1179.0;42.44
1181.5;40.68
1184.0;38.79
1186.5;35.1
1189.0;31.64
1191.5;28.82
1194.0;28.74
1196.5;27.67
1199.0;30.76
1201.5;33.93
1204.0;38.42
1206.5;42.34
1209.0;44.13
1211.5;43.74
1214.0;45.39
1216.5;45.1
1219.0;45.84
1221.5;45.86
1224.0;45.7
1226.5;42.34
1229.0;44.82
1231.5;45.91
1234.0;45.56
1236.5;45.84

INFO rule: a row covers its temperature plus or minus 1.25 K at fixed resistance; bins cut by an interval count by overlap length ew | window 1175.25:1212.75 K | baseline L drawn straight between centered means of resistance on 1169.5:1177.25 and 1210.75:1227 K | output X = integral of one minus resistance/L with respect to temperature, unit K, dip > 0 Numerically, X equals 6.2 K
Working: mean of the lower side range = 43.1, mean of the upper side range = 45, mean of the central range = 36.7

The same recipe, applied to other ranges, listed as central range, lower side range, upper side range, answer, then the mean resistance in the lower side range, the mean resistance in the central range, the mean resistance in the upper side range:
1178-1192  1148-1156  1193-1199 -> -1.7 K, 43.4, 36.5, 28.7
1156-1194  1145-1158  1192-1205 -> -2.7 K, 43.5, 40.3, 31.6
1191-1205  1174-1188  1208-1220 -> 3.7 K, 40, 31.4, 44.8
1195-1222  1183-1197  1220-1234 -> -0.9 K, 31.9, 40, 45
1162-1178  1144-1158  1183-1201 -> -2.4 K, 43.5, 43.6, 31.6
